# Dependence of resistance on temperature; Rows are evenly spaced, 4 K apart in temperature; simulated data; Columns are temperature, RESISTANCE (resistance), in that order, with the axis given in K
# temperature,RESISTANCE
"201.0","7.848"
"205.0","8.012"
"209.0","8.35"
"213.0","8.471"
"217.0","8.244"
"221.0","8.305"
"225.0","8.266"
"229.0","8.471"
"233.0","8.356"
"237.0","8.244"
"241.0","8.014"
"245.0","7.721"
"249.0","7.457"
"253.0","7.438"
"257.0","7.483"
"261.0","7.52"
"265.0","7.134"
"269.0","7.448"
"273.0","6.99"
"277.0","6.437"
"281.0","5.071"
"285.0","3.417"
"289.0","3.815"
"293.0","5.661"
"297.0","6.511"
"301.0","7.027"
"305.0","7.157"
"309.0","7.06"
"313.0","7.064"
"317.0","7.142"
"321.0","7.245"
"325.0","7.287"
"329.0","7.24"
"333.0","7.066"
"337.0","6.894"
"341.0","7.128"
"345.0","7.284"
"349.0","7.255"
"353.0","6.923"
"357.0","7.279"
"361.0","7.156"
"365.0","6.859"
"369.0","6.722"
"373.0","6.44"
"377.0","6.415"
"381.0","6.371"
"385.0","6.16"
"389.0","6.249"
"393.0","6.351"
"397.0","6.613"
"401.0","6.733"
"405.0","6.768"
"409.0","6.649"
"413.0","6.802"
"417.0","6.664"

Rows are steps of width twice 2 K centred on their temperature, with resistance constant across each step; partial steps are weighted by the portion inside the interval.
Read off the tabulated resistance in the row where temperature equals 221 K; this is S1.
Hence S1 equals 8.305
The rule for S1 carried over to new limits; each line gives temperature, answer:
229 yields 8.471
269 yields 7.448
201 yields 7.848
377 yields 6.415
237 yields 8.244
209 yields 8.35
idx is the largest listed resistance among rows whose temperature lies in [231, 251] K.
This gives 8.356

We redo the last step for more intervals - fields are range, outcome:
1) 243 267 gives 7.721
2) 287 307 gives 7.157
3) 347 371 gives 7.279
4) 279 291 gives 5.071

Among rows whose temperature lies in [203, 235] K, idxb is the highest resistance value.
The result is 8.471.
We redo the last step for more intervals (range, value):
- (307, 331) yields 7.287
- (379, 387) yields 6.371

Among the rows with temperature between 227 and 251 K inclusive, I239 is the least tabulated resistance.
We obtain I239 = 7.457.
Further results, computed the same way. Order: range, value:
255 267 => 7.134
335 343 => 6.894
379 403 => 6.16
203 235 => 8.012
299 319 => 7.027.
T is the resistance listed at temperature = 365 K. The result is 6.859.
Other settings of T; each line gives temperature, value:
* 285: 3.417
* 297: 6.511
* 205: 8.012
